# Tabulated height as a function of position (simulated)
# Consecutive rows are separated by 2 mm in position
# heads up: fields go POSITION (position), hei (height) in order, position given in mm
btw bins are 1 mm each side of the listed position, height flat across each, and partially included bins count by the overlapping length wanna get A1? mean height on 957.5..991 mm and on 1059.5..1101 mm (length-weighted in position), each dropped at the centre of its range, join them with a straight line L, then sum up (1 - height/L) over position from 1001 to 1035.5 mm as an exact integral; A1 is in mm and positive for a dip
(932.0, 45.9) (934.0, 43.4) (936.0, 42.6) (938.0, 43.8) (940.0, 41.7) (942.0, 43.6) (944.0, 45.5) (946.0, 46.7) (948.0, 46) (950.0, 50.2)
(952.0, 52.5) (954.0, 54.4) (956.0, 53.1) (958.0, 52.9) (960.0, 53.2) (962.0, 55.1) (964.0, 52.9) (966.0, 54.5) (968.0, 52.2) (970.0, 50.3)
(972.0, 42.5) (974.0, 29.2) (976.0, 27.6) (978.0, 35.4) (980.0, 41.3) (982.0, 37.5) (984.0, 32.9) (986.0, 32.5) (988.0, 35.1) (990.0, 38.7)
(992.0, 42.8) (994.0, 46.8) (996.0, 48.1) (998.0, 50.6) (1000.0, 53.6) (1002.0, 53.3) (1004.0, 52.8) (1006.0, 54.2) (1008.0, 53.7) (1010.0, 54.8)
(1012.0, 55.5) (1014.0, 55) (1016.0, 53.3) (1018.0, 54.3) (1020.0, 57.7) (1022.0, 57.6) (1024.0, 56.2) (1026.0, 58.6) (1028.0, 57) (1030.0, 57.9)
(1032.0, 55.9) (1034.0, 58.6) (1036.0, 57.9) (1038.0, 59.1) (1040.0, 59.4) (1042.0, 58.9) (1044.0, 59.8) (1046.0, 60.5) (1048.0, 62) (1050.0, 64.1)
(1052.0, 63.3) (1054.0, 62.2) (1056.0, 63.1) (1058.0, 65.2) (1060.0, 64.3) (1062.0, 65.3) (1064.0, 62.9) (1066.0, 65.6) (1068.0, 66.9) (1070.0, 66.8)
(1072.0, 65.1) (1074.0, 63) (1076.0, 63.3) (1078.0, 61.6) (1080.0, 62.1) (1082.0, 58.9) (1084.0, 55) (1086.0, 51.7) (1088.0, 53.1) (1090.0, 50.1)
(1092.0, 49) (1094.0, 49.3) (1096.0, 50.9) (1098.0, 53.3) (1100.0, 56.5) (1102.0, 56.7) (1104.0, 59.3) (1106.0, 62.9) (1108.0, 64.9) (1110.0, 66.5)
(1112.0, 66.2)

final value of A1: -4.6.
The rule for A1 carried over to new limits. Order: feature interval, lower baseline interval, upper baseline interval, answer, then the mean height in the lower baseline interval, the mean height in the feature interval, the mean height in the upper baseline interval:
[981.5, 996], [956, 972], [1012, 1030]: 4.11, 52.4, 38.8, 56.3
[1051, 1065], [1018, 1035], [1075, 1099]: -1.94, 57.3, 63.8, 54.9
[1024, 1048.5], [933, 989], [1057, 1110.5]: -2.21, 44.6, 58.6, 59.6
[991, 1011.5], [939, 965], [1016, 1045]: 1.34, 49.8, 51.2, 57.6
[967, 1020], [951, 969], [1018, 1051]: 9.62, 53.4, 45.8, 58.7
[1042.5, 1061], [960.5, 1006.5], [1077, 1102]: -4.30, 44.3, 62.6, 54.4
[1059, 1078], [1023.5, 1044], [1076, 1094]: -2.85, 58.1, 64.6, 55.3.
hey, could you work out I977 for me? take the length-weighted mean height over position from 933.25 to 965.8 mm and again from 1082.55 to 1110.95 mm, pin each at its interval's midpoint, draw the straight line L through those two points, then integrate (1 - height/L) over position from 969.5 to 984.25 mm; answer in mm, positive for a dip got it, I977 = 3.9 mm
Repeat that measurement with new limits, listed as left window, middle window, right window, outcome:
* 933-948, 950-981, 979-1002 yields -2.88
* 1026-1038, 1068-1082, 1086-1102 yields -2.54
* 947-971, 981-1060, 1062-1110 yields 2.36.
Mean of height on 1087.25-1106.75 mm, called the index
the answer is 54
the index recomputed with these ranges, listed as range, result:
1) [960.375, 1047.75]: 50.4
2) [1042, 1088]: 62.1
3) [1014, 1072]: 60.5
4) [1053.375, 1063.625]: 64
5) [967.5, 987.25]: 37.7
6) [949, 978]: 48.2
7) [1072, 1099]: 55.8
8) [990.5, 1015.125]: 51.5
